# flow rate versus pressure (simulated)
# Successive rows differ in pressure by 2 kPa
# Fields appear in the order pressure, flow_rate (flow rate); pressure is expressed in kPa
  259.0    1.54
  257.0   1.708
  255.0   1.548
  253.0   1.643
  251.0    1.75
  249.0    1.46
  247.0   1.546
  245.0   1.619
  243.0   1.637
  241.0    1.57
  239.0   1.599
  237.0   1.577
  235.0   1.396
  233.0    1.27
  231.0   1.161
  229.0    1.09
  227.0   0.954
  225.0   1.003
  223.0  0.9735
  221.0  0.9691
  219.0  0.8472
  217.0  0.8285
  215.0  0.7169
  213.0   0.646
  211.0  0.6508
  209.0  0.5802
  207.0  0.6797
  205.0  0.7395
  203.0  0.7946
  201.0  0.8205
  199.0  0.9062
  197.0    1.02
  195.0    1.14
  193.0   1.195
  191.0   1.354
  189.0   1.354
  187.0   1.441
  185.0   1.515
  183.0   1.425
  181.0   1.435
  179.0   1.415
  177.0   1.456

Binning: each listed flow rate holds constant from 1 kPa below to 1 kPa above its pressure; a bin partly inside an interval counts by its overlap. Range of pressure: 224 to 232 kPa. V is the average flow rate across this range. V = 1.05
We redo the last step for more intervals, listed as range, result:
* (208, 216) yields 0.648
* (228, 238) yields 1.3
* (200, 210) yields 0.723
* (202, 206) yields 0.767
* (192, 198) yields 1.12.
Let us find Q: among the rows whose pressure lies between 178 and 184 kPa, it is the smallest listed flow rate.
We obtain 1.415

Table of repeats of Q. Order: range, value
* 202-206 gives 0.7395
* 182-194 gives 1.195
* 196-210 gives 0.5802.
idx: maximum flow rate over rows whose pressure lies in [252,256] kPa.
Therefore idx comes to 1.643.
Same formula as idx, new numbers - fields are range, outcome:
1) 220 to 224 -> 0.9735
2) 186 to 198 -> 1.441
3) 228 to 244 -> 1.637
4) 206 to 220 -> 0.8472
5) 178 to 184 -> 1.435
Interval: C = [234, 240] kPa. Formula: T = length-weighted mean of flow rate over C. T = 1.52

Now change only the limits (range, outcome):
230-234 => 1.22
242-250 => 1.57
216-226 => 0.924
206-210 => 0.63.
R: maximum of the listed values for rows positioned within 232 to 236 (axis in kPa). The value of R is 1.396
